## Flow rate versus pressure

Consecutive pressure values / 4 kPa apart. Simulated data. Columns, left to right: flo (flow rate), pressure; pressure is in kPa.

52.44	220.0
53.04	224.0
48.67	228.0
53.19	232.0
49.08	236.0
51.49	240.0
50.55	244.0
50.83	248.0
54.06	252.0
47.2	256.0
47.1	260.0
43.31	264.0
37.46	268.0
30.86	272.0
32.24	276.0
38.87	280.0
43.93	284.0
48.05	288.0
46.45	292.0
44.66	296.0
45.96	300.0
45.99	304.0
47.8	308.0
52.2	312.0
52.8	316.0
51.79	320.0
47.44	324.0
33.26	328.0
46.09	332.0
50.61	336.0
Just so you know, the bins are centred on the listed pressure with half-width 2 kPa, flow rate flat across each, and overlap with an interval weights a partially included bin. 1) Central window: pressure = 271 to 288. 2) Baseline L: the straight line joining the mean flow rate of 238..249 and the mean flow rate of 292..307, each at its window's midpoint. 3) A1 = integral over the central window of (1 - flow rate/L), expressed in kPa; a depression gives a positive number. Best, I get 3.4 kPa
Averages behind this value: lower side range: 51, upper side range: 45.8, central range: 38.2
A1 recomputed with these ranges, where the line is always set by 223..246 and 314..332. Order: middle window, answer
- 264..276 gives 3.35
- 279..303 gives 1.50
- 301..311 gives -0.03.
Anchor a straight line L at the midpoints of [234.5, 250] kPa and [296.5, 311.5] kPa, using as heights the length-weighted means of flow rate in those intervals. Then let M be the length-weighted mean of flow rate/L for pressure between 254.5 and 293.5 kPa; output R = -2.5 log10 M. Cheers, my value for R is 0.18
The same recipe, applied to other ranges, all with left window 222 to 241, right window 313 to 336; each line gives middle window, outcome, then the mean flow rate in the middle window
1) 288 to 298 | 0.05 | 46.1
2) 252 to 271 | 0.13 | 44.2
